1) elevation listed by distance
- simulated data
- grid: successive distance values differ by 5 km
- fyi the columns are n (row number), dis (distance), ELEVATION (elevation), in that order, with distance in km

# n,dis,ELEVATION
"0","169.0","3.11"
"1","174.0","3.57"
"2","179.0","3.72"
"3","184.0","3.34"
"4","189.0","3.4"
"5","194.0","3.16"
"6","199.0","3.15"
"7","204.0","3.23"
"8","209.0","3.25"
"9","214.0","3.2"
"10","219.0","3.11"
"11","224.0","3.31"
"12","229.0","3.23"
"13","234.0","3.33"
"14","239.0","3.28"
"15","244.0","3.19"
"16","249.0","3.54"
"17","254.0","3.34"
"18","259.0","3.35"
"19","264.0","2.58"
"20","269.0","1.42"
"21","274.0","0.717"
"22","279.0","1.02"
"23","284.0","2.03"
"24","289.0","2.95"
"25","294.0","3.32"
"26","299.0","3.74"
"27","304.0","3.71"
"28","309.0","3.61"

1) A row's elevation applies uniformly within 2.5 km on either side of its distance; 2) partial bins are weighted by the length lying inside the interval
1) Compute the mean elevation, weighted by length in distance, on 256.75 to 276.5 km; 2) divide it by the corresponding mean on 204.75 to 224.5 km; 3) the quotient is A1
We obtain 0.6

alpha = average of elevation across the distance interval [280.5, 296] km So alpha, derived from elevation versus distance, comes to 2.64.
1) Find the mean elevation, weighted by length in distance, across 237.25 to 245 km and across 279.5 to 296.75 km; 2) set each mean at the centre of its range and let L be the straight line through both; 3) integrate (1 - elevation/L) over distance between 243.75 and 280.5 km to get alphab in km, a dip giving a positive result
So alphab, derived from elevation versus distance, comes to 7.6 km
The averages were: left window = 3.24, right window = 2.58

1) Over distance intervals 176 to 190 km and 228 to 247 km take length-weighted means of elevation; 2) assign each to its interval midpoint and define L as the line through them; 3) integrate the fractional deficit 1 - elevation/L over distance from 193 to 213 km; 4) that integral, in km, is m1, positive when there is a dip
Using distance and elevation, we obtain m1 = 1.2 km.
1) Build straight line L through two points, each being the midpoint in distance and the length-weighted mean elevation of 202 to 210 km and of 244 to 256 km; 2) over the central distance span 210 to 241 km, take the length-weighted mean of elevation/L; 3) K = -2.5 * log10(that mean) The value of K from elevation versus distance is 0.02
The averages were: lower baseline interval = 3.24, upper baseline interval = 3.39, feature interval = 3.24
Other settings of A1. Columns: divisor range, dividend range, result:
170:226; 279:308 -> 0.90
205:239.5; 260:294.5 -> 0.61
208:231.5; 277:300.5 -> 0.81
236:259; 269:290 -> 0.47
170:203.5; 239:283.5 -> 0.72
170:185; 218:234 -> 0.92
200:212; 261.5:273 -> 0.57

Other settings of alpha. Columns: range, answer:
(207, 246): 3.24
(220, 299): 2.75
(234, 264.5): 3.26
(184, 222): 3.22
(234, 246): 3.26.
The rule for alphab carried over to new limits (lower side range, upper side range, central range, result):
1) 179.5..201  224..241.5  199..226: 0.7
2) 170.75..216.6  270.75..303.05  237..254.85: -3.6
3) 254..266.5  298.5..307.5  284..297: 2.1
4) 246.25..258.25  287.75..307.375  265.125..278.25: 8.5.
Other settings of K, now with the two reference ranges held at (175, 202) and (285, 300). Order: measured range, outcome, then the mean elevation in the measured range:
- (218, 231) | 0.02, 3.23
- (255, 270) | 0.22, 2.64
